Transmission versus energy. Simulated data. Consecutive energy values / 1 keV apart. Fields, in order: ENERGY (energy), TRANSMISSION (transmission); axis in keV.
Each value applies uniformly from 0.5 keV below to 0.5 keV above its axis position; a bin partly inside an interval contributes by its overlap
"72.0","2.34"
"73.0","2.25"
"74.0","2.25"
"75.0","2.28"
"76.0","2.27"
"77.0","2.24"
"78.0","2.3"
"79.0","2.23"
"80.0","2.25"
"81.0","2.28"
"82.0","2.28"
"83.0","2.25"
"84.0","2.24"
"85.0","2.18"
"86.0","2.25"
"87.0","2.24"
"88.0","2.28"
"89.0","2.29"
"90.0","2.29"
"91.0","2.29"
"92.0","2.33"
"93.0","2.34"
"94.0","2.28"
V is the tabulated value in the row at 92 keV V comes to 2.33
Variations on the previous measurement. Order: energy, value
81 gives 2.28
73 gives 2.25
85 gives 2.18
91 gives 2.29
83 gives 2.25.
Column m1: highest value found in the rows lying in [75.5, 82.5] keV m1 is 2.3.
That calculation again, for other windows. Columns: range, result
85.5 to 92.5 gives 2.33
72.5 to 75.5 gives 2.28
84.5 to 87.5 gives 2.25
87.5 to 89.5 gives 2.29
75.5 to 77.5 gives 2.27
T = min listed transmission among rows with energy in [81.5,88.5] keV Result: 2.18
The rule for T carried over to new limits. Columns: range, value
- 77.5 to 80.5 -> 2.23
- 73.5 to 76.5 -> 2.25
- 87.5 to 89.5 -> 2.28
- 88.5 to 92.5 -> 2.29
